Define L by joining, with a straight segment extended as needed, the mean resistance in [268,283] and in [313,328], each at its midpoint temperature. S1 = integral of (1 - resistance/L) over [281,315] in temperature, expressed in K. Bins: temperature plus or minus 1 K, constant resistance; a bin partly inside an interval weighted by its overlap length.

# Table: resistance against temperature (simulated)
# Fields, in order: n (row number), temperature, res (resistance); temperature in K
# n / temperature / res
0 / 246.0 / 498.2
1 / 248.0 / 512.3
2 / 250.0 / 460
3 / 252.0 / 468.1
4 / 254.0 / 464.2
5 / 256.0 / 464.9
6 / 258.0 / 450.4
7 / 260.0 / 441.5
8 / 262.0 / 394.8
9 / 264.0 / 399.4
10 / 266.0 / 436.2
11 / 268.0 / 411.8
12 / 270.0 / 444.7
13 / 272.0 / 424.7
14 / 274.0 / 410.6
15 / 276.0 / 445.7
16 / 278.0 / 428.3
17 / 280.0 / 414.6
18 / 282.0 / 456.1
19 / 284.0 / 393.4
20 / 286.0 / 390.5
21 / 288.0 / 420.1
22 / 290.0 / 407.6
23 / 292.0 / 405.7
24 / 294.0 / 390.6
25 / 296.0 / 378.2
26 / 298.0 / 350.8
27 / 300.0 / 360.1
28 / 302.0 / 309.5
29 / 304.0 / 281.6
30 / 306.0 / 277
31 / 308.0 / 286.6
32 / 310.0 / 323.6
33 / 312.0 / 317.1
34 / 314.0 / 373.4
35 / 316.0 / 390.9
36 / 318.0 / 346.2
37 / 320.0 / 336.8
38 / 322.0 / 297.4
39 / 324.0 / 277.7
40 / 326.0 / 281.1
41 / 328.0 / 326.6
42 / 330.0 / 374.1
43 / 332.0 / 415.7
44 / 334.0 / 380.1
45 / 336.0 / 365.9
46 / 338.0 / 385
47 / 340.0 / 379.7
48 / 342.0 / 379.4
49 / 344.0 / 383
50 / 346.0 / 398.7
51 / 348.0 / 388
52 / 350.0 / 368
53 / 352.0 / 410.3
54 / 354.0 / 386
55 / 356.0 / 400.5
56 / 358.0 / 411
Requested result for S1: 1.9 K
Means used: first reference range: 431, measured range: 360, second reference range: 329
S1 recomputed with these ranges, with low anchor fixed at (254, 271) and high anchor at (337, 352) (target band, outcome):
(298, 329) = 6.4 K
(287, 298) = 0.5 K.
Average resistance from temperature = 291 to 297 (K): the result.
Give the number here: 392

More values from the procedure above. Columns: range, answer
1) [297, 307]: 316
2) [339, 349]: 386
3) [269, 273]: 435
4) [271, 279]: 427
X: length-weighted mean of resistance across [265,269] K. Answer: 424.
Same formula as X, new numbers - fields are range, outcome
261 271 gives 417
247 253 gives 480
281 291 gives 414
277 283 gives 433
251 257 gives 466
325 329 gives 304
